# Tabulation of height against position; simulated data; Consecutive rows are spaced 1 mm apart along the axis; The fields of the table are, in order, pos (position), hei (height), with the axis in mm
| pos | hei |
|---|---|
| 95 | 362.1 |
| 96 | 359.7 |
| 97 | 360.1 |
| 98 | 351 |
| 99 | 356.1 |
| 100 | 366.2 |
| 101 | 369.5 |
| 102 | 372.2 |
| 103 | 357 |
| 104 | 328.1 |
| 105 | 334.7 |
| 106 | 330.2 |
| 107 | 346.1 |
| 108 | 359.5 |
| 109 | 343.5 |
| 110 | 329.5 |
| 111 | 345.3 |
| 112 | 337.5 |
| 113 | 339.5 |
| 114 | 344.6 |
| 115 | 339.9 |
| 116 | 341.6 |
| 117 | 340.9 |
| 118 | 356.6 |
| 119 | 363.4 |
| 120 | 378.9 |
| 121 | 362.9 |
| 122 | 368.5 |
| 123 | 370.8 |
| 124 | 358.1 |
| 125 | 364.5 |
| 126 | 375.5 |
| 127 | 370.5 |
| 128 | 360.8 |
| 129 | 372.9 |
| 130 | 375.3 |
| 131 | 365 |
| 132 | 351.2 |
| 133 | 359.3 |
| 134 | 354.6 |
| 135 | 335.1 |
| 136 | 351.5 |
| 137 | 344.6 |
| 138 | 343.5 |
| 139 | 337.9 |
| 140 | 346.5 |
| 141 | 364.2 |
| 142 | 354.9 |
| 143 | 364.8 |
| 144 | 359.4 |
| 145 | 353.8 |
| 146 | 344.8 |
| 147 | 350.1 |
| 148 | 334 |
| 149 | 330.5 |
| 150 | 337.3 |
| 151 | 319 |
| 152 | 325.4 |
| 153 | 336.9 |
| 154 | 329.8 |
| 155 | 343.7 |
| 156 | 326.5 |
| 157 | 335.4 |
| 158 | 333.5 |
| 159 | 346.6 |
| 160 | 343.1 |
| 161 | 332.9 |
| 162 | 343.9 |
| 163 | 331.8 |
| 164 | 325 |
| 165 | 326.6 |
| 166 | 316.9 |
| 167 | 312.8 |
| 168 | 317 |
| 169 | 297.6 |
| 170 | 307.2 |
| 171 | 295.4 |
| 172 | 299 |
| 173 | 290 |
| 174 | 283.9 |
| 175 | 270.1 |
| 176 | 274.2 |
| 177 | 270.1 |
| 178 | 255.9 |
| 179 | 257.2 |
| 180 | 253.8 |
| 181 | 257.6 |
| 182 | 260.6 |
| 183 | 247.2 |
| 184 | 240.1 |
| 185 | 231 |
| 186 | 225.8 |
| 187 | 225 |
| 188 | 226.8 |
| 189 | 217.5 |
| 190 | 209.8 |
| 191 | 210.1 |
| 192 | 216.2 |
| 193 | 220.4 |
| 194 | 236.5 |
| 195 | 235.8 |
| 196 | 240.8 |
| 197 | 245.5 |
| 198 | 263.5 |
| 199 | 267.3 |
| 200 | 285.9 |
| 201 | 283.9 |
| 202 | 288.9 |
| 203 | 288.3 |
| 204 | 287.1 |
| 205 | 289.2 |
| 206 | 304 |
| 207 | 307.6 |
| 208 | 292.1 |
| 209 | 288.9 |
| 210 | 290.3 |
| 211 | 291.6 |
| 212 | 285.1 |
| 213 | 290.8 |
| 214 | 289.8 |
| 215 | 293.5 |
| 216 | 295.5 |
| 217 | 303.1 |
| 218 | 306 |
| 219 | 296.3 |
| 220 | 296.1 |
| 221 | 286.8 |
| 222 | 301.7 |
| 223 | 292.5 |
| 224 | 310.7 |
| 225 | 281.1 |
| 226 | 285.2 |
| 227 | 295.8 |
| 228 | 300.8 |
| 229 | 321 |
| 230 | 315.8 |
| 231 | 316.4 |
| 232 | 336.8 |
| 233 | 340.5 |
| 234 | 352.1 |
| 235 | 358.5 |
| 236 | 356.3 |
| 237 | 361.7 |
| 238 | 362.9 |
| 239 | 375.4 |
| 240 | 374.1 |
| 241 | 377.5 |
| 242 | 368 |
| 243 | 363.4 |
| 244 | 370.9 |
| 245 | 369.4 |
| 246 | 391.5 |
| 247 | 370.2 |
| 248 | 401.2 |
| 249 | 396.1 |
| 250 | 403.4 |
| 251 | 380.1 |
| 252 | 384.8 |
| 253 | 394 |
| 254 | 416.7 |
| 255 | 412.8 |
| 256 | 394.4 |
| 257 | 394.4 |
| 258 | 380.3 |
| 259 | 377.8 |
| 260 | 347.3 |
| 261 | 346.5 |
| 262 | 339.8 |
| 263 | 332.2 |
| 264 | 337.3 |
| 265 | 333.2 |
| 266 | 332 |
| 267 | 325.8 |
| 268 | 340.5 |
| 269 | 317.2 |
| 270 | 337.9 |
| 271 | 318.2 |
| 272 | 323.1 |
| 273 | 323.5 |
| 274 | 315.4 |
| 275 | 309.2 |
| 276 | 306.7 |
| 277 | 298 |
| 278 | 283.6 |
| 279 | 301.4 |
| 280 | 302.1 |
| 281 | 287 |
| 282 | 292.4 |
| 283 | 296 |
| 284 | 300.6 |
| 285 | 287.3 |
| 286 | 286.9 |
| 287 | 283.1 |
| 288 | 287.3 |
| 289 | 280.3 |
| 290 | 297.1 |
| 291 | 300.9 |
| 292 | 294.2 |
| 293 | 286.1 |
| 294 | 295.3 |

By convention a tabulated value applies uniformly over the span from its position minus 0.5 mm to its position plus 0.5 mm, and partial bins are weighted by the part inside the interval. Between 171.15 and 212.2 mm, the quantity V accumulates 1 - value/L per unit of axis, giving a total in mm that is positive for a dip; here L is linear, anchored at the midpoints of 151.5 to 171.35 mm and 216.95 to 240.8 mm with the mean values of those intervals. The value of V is 8.0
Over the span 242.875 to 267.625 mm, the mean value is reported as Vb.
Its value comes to 372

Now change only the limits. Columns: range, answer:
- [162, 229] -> 278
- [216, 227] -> 296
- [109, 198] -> 315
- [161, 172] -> 317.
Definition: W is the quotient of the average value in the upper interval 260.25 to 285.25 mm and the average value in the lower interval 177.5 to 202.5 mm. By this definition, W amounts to 1.29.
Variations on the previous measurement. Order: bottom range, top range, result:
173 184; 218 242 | 1.24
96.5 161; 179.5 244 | 0.83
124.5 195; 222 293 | 1.08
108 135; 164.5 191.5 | 0.75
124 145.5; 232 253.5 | 1.04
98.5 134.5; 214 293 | 0.93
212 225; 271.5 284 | 1.02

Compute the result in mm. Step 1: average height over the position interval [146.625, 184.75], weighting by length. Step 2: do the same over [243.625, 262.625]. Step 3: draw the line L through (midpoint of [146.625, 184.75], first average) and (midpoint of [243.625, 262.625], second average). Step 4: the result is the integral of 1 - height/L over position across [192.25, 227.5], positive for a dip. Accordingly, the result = 6.35 mm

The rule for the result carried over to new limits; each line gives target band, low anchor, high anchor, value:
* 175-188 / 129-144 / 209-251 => 3.5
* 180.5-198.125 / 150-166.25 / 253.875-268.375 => 5.6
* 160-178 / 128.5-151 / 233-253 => 2.6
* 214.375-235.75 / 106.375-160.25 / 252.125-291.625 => 1.6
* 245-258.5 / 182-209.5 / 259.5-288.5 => -4.4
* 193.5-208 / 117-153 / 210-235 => 2.0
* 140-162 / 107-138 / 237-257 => 1.2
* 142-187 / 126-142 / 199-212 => 3.0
